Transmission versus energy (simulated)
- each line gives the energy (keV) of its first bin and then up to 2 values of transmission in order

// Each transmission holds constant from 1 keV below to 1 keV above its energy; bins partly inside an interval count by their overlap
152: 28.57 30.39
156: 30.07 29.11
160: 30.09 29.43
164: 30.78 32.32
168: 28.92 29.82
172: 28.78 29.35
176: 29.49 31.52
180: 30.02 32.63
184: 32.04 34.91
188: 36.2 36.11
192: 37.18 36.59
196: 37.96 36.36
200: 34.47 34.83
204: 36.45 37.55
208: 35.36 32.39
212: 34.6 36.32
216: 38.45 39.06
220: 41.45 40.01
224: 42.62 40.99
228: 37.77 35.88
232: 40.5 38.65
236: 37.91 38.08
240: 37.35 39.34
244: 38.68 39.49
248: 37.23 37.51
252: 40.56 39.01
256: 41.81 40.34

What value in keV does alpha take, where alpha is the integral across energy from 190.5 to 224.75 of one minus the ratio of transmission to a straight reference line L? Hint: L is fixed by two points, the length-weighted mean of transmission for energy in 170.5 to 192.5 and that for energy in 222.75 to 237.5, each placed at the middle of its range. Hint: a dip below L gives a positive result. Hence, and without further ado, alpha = -1.0 keV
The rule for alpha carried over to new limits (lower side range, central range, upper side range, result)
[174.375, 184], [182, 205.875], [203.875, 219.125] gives -1.6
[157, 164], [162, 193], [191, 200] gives 1.1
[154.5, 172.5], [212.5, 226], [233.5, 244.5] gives -1.3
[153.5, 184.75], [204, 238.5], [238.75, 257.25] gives -1.9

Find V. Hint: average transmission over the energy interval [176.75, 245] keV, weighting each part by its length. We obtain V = 36.7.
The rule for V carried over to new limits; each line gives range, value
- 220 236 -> 39.5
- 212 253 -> 38.8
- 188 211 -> 35.9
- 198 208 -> 35.8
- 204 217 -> 35.8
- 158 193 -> 31.7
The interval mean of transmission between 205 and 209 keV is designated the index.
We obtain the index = 36.5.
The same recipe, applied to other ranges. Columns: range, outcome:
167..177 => 29.3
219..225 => 41.4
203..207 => 37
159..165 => 30.1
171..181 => 29.8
